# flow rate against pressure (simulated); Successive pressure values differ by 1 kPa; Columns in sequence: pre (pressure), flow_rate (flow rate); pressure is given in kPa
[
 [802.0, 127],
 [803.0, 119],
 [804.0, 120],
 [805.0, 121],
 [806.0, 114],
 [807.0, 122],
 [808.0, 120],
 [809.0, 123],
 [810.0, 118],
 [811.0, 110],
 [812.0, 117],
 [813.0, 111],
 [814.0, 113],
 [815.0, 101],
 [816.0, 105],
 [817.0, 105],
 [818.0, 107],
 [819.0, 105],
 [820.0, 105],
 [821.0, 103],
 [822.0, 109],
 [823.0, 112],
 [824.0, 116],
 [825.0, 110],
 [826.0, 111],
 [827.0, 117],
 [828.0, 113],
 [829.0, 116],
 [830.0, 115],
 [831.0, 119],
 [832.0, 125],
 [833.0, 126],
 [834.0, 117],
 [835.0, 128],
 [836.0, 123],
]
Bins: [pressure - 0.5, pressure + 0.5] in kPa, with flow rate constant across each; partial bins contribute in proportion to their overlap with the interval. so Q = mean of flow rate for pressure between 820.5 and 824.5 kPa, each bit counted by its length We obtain 110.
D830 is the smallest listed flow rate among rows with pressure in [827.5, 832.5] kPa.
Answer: 113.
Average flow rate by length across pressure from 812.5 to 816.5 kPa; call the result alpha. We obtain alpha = 108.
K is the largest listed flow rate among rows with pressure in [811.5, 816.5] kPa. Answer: 117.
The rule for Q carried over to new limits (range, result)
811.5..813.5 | 114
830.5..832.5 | 122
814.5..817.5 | 104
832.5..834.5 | 122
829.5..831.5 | 117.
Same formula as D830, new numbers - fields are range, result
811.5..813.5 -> 111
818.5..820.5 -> 105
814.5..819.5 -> 101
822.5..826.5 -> 110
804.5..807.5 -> 114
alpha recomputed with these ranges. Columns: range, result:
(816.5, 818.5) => 106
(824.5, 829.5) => 113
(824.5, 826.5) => 110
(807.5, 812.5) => 118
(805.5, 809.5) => 120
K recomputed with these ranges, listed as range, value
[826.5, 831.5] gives 119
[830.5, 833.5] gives 126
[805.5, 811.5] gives 123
